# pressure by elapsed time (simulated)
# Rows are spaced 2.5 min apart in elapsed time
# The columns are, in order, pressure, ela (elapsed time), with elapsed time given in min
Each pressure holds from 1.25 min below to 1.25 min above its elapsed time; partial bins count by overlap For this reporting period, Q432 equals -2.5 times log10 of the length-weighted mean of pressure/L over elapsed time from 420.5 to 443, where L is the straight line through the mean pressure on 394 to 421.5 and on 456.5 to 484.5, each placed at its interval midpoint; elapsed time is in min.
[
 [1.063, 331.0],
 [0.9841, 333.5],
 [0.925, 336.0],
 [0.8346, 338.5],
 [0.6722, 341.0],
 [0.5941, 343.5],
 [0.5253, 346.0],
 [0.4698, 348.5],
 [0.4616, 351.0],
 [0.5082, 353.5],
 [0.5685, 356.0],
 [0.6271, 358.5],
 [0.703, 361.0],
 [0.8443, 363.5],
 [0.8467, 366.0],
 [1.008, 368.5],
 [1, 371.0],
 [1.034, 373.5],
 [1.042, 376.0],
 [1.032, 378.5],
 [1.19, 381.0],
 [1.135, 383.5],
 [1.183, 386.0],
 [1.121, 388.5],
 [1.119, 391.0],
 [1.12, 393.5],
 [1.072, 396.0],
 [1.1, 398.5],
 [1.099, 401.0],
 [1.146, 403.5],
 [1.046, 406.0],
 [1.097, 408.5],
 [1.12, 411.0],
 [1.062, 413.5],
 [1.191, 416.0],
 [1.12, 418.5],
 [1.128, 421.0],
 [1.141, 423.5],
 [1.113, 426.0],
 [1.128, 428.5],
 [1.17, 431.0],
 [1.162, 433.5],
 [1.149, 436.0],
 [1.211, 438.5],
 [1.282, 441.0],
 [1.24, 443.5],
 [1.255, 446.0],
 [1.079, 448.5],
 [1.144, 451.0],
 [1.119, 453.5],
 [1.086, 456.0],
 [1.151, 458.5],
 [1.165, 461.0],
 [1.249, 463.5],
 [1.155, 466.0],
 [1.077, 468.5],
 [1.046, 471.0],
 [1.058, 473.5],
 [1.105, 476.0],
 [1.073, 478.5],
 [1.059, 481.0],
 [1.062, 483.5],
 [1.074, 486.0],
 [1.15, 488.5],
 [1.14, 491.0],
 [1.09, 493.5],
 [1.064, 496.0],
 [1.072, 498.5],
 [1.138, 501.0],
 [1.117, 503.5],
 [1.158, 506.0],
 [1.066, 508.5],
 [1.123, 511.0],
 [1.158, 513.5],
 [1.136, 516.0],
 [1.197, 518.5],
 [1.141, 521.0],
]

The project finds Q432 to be -0.06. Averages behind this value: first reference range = 1.11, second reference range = 1.11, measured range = 1.17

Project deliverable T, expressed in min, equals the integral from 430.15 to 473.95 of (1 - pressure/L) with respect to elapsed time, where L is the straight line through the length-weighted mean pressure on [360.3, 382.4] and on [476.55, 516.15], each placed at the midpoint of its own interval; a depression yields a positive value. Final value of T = -4.12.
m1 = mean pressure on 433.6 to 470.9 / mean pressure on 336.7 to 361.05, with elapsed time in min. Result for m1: 1.95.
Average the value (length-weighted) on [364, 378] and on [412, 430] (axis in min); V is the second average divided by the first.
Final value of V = 1.15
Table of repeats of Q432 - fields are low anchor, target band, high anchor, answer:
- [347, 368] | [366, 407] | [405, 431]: -0.25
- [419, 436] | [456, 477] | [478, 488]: -0.03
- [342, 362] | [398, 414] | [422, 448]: -0.14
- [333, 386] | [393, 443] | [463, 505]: -0.19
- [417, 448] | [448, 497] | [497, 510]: 0.03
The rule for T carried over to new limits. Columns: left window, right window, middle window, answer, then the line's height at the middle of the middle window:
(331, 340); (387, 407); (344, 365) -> 8.4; 0.983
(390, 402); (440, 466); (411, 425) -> 0.0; 1.13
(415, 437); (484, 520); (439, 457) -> -0.6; 1.14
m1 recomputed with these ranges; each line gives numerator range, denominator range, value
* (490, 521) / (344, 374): 1.59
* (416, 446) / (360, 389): 1.16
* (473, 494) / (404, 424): 0.98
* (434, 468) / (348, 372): 1.66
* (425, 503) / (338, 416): 1.23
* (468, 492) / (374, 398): 0.98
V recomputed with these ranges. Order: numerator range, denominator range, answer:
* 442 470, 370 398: 1.05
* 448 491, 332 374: 1.50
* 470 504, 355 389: 1.14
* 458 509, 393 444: 0.97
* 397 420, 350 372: 1.52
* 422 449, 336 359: 1.96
